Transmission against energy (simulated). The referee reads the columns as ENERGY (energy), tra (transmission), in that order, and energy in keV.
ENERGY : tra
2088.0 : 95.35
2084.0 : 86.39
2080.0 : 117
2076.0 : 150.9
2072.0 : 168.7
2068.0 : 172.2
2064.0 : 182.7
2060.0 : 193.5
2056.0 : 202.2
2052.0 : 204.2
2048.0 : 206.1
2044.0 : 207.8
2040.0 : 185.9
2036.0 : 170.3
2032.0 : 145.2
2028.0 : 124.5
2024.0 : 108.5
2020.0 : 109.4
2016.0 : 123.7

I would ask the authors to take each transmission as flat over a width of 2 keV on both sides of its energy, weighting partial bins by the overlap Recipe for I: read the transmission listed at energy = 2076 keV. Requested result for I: 150.9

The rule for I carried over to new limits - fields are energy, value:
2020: 109.4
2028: 124.5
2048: 206.1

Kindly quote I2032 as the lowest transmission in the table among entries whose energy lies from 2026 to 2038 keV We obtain 124.5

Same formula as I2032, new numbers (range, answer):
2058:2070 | 172.2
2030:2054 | 145.2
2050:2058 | 202.2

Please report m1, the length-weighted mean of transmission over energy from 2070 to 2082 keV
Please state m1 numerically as 146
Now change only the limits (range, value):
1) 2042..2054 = 206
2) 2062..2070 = 177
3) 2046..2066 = 198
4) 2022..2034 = 126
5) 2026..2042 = 156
